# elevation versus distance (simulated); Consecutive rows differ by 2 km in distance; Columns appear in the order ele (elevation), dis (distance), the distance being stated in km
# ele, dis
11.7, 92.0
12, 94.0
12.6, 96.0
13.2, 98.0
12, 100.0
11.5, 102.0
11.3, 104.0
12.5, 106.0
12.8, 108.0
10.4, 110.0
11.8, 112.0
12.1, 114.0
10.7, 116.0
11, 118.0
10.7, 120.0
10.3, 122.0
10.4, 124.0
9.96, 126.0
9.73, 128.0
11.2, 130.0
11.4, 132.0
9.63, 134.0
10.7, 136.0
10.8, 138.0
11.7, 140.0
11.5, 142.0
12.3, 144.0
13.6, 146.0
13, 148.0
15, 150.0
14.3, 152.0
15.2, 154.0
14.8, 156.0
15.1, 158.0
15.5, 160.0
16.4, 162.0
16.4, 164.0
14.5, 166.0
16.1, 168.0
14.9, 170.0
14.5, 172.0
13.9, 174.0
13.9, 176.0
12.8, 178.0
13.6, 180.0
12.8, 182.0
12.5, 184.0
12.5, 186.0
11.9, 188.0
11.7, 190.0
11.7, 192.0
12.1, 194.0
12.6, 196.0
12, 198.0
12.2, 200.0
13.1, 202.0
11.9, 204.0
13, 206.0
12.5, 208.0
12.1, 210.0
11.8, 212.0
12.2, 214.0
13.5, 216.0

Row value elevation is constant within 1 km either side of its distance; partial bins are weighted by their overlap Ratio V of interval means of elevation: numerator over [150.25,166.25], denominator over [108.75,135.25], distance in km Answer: 1.4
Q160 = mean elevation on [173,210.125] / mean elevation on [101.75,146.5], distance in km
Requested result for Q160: 1.1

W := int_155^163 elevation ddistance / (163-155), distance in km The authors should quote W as 15.4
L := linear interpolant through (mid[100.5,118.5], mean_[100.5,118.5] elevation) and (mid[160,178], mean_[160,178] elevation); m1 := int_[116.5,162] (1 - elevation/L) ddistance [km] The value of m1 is 3.8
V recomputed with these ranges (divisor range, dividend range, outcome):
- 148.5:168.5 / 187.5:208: 0.80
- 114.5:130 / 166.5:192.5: 1.27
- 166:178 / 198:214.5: 0.85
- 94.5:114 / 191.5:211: 1.03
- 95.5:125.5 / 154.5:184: 1.27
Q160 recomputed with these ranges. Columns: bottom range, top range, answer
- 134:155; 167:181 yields 1.13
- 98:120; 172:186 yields 1.14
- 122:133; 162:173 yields 1.46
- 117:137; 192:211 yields 1.18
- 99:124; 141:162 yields 1.24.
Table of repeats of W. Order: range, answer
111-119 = 11.4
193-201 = 12.2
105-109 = 12.7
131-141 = 10.8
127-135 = 10.5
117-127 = 10.5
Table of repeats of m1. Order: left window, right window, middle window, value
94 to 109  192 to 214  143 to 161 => -2.99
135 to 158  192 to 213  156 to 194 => -3.60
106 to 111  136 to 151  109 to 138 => 3.21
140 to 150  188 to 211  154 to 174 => -4.29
